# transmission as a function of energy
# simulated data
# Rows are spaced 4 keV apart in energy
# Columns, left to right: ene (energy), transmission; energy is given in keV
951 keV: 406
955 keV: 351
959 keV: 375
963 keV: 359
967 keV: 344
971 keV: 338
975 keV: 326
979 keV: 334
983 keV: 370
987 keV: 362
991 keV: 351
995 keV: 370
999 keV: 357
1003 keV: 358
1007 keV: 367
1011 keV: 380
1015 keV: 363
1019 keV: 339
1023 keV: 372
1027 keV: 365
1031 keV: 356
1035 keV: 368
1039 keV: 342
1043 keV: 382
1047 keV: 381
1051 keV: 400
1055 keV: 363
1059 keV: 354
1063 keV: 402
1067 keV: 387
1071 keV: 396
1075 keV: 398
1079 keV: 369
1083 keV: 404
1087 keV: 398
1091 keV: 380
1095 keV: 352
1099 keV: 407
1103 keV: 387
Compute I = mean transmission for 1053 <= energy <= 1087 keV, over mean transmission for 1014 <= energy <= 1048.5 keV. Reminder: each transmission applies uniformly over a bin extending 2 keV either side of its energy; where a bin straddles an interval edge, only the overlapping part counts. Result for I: 1.06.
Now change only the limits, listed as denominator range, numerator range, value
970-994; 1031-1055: 1.07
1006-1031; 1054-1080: 1.05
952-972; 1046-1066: 1.07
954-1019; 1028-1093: 1.07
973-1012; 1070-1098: 1.08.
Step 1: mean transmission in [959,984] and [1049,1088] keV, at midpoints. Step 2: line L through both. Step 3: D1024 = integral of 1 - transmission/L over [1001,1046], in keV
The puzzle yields 0.58 keV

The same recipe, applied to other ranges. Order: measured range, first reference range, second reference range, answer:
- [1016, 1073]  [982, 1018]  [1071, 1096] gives 0.5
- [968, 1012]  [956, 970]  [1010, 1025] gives 0.6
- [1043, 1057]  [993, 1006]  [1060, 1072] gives 0.1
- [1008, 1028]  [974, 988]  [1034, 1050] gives -0.1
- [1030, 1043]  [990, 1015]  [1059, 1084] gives 0.6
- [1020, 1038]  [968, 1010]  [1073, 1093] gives 0.3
